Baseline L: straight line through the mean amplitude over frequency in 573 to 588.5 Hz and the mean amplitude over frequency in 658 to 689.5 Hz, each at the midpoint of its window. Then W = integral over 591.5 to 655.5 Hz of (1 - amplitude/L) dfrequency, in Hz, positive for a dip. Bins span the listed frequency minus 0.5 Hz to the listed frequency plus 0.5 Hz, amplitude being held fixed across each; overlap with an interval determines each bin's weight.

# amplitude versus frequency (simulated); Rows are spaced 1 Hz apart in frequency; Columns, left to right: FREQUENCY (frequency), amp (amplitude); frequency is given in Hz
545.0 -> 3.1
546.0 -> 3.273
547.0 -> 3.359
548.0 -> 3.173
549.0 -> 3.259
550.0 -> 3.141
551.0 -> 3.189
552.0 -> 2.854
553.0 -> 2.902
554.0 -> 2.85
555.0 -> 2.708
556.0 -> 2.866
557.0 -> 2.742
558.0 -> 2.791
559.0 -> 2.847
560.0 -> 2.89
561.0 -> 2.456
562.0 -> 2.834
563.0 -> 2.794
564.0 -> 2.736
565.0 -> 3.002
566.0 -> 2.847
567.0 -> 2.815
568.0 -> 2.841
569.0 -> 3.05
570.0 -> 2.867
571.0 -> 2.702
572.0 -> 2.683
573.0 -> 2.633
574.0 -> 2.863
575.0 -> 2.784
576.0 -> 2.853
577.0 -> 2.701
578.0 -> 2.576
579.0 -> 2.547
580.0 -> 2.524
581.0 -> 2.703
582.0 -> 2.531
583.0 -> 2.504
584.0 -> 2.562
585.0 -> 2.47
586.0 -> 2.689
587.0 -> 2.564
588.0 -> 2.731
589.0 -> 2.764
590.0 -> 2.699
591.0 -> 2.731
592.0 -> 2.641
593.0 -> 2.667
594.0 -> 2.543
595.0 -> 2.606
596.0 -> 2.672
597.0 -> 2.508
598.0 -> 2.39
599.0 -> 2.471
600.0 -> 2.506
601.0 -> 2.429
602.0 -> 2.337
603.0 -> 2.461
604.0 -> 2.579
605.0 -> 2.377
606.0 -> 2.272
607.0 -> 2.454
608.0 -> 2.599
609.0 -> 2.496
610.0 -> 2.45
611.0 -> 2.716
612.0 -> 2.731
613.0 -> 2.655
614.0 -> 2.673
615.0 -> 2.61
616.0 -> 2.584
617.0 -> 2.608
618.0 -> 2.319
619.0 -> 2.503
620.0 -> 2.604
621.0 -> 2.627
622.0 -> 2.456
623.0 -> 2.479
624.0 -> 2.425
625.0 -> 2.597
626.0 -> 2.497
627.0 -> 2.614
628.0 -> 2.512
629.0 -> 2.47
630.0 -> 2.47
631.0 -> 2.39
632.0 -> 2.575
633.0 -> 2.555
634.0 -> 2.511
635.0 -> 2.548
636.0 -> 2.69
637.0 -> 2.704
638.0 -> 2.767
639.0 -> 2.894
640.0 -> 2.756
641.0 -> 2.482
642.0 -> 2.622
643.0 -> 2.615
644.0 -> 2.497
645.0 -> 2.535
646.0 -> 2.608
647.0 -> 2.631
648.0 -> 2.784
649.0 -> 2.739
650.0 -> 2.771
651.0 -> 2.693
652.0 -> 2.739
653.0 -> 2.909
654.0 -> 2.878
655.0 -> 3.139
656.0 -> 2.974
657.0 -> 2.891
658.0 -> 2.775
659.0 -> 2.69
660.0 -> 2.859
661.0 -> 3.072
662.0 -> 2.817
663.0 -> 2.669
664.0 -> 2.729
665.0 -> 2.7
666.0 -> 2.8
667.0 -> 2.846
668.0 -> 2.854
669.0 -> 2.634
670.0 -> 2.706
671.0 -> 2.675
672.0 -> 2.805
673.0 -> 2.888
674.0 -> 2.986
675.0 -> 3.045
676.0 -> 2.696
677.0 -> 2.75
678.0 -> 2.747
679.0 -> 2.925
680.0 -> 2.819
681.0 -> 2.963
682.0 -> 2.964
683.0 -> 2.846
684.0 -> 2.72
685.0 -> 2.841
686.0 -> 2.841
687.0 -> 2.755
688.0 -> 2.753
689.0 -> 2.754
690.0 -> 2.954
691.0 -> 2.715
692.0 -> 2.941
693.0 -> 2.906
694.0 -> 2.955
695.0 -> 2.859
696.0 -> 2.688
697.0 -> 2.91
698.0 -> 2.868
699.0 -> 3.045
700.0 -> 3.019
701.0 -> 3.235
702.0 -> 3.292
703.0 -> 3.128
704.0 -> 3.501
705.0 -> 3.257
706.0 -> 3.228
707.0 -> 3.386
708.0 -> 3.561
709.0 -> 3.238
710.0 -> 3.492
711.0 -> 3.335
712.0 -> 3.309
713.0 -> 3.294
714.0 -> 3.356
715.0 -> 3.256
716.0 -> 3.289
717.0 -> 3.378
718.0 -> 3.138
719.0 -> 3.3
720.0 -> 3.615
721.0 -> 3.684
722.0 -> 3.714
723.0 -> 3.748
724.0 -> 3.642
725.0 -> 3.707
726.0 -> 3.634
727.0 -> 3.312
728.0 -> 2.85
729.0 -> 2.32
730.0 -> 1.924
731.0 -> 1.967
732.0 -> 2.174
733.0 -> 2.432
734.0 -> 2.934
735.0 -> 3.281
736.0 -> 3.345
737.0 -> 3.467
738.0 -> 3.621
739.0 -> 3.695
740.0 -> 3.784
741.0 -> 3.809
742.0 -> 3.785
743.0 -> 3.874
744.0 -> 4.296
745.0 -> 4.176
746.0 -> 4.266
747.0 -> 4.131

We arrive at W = 3.1 Hz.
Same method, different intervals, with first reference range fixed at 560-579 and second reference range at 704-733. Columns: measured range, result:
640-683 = 3.7 Hz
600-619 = 2.5 Hz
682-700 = 1.6 Hz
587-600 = 1.1 Hz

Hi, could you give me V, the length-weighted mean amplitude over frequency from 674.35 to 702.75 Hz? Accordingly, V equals 2.89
